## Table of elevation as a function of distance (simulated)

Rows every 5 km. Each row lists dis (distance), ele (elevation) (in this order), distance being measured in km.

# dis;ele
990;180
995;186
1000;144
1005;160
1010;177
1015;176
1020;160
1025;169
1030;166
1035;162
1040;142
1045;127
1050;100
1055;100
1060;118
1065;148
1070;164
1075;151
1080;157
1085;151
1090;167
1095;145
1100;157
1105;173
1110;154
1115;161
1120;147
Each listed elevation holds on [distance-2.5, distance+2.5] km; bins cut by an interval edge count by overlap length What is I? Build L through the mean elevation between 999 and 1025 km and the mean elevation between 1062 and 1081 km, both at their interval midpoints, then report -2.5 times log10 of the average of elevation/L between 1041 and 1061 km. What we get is 0.36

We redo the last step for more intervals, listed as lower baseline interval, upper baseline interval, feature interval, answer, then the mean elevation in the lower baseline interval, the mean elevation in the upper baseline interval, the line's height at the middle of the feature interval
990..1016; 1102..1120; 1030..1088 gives 0.178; 169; 160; 165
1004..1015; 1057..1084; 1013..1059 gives 0.129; 171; 147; 161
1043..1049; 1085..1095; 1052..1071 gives 0.041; 120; 158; 133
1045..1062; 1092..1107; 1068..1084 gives -0.179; 109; 158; 133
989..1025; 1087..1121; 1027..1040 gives 0.038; 169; 158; 166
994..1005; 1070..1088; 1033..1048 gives 0.118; 161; 155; 158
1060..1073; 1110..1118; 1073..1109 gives -0.027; 148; 158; 153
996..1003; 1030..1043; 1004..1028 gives -0.100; 154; 154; 154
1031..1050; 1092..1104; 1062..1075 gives -0.048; 140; 154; 147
